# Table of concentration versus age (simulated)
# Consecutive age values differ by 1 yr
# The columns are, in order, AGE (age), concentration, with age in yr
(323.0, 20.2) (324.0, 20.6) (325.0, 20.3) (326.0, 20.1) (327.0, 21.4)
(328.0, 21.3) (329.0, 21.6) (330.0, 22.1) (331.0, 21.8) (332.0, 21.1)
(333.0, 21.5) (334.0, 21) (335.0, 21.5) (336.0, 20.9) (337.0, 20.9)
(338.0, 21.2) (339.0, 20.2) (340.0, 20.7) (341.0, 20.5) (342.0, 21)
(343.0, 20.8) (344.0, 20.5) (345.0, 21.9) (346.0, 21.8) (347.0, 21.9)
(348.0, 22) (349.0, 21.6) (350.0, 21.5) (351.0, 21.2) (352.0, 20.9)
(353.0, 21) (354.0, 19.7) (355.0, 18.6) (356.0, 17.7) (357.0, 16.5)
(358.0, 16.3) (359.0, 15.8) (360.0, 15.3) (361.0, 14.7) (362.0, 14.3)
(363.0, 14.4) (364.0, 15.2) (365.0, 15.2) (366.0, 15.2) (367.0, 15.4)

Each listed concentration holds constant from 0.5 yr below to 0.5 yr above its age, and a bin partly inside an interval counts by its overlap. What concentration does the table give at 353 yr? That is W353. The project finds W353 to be 21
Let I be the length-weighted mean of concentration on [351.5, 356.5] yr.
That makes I 19.6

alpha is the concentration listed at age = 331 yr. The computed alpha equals 21.8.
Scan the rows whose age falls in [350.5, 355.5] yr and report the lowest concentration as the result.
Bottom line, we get 18.6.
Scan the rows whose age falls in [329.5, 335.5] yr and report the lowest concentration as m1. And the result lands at 21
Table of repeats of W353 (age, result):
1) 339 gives 20.2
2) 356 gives 17.7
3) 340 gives 20.7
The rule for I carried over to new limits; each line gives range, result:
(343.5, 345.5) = 21.2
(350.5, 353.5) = 21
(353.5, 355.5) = 19.1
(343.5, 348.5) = 21.6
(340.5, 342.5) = 20.8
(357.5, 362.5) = 15.3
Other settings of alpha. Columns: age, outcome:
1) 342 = 21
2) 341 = 20.5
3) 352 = 20.9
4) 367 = 15.4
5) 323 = 20.2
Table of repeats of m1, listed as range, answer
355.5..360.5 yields 15.3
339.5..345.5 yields 20.5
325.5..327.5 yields 20.1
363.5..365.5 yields 15.2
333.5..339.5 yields 20.2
